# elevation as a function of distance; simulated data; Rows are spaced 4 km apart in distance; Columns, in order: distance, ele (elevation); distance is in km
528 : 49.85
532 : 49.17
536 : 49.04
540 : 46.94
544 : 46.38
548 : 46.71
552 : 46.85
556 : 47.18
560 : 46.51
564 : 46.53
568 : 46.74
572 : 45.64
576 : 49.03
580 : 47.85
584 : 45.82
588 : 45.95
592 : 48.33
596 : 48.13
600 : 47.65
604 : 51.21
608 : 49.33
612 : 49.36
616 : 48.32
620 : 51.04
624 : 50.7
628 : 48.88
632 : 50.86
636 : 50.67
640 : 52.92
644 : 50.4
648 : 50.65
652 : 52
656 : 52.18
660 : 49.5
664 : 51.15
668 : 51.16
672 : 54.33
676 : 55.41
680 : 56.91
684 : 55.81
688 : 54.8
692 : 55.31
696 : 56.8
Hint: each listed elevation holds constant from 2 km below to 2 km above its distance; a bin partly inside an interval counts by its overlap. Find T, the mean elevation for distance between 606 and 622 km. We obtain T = 49.5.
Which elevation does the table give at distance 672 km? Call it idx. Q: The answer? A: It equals 54.33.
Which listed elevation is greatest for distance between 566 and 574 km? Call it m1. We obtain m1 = 46.74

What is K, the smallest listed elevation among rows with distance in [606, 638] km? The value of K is 48.32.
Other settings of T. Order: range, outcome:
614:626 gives 50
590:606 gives 48.8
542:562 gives 46.7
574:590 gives 47.2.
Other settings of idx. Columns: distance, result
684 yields 55.81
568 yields 46.74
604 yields 51.21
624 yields 50.7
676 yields 55.41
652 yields 52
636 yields 50.67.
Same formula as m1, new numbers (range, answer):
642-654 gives 52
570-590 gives 49.03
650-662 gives 52.18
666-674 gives 54.33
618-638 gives 51.04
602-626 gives 51.21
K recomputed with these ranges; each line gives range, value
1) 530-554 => 46.38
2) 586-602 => 45.95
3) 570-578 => 45.64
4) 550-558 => 46.85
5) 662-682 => 51.15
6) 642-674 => 49.5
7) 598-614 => 47.65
